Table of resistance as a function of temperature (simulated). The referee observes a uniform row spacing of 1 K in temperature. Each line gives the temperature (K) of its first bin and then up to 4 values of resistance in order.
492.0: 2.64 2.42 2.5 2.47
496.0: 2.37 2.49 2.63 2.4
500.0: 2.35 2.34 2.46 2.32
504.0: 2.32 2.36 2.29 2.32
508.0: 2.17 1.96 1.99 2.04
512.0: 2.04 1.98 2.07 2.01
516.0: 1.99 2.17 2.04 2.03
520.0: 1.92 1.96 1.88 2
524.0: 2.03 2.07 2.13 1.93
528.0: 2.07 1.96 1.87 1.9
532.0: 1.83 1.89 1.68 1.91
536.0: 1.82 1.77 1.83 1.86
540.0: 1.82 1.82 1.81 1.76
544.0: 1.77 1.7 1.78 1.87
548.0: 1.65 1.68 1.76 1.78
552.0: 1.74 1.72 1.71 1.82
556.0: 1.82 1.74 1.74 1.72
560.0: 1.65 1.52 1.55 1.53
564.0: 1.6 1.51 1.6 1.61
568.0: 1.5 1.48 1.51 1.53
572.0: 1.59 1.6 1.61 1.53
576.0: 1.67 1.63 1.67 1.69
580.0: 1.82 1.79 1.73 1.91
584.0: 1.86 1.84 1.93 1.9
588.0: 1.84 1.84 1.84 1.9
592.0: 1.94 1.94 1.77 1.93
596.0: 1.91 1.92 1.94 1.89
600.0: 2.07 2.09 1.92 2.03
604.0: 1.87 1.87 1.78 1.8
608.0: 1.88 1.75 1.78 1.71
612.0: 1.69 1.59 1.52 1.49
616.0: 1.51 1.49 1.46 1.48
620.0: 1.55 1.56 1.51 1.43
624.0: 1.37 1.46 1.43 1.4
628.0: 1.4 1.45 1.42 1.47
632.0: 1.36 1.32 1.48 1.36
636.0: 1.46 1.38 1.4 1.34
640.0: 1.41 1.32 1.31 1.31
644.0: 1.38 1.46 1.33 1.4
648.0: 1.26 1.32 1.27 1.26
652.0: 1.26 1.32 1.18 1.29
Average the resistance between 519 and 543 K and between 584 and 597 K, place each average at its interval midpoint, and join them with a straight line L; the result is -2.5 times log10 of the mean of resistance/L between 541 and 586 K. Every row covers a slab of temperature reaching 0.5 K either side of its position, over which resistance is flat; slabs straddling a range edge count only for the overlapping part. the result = 0.12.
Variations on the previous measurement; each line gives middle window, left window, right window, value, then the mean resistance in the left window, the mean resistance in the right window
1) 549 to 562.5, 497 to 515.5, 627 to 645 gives 0.119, 2.23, 1.39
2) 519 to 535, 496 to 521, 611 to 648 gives 0.073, 2.19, 1.44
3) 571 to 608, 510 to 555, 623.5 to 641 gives -0.139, 1.89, 1.4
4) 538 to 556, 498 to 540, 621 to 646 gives 0.073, 2.05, 1.4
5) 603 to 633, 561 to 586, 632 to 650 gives -0.079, 1.64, 1.36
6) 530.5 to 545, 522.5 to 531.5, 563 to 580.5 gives 0.049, 2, 1.6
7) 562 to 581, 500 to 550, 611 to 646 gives 0.090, 1.98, 1.44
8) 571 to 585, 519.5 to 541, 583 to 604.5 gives 0.128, 1.91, 1.91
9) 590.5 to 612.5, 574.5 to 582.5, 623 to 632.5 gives -0.200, 1.69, 1.42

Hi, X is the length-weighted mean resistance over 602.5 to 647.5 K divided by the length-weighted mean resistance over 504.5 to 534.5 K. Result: 0.75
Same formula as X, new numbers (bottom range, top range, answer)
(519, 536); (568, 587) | 0.87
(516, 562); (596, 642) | 0.87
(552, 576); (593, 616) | 1.12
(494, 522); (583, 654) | 0.73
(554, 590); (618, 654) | 0.82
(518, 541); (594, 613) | 0.97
